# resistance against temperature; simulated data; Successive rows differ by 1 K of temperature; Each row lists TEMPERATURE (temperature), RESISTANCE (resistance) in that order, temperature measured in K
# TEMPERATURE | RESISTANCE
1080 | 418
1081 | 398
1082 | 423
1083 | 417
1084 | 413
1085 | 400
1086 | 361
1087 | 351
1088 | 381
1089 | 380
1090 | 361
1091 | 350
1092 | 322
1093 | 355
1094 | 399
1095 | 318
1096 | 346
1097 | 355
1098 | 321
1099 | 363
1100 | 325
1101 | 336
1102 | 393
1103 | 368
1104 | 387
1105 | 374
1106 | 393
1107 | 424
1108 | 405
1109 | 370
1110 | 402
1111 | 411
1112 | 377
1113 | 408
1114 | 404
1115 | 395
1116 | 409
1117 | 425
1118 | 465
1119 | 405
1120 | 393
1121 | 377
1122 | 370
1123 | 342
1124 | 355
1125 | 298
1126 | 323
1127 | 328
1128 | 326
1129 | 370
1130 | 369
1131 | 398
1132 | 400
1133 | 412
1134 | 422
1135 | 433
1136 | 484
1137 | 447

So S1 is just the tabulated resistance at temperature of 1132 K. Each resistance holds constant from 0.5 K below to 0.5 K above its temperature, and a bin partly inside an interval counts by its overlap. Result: 400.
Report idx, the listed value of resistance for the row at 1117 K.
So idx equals 425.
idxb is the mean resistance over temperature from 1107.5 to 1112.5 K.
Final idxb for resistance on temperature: 393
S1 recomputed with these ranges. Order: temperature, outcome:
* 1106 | 393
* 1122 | 370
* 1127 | 328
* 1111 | 411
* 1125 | 298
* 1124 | 355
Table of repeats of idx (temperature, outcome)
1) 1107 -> 424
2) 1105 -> 374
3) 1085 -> 400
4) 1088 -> 381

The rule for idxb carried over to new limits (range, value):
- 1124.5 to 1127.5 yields 316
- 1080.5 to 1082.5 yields 410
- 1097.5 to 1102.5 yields 348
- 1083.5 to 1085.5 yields 406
